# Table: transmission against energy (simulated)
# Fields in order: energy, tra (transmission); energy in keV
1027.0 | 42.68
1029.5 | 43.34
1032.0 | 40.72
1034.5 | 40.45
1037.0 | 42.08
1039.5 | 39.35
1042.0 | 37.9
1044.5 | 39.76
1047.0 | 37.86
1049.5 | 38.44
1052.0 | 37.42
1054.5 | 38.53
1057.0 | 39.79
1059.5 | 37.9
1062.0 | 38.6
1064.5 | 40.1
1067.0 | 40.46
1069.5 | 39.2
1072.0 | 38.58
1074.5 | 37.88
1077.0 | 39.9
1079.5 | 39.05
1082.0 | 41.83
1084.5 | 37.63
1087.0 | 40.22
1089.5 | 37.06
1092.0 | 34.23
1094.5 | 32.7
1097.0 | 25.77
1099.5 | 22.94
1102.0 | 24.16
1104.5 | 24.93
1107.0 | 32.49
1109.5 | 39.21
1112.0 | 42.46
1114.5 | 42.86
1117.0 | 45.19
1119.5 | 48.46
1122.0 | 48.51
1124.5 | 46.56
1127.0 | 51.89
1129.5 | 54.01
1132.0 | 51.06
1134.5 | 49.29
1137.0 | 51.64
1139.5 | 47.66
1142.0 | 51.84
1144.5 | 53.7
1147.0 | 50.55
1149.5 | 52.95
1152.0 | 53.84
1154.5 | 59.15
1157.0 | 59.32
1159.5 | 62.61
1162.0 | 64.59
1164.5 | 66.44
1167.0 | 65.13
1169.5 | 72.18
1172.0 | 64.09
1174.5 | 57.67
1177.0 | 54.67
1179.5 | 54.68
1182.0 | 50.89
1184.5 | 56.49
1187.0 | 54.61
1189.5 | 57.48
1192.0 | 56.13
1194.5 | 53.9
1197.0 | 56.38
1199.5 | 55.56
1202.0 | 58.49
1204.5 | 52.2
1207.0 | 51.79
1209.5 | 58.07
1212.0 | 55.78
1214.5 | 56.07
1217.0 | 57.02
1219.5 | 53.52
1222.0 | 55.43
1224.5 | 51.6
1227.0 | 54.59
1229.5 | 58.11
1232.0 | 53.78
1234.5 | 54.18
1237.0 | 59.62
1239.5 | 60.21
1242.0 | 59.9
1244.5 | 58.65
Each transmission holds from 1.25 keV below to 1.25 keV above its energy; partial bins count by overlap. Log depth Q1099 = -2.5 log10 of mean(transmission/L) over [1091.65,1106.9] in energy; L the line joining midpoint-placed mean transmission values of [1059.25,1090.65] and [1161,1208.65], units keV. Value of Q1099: 0.494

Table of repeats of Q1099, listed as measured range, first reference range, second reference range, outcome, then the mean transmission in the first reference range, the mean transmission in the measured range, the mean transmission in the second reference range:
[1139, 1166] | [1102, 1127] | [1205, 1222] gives -0.22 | 40.9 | 56.9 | 55.2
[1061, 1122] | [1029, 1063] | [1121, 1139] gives 0.21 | 39.4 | 37.1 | 50.3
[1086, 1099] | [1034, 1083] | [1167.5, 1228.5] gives 0.29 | 39.2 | 33.2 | 56.3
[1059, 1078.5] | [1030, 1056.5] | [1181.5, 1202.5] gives 0.08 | 39.4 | 39.1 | 55.6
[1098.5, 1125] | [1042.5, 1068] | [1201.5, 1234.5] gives 0.18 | 38.8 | 37.9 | 55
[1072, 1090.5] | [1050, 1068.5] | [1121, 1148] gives 0.09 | 39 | 39.1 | 50.6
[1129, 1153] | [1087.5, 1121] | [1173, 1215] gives -0.19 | 35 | 51.6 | 55.4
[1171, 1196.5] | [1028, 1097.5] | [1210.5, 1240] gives -0.09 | 38.6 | 56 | 55.7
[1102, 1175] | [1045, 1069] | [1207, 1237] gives -0.09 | 38.8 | 51.5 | 55.3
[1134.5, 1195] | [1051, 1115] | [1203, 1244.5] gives -0.20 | 36.3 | 57.1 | 55.8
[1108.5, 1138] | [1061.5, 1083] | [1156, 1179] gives 0.10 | 39.5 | 47.6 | 62.7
